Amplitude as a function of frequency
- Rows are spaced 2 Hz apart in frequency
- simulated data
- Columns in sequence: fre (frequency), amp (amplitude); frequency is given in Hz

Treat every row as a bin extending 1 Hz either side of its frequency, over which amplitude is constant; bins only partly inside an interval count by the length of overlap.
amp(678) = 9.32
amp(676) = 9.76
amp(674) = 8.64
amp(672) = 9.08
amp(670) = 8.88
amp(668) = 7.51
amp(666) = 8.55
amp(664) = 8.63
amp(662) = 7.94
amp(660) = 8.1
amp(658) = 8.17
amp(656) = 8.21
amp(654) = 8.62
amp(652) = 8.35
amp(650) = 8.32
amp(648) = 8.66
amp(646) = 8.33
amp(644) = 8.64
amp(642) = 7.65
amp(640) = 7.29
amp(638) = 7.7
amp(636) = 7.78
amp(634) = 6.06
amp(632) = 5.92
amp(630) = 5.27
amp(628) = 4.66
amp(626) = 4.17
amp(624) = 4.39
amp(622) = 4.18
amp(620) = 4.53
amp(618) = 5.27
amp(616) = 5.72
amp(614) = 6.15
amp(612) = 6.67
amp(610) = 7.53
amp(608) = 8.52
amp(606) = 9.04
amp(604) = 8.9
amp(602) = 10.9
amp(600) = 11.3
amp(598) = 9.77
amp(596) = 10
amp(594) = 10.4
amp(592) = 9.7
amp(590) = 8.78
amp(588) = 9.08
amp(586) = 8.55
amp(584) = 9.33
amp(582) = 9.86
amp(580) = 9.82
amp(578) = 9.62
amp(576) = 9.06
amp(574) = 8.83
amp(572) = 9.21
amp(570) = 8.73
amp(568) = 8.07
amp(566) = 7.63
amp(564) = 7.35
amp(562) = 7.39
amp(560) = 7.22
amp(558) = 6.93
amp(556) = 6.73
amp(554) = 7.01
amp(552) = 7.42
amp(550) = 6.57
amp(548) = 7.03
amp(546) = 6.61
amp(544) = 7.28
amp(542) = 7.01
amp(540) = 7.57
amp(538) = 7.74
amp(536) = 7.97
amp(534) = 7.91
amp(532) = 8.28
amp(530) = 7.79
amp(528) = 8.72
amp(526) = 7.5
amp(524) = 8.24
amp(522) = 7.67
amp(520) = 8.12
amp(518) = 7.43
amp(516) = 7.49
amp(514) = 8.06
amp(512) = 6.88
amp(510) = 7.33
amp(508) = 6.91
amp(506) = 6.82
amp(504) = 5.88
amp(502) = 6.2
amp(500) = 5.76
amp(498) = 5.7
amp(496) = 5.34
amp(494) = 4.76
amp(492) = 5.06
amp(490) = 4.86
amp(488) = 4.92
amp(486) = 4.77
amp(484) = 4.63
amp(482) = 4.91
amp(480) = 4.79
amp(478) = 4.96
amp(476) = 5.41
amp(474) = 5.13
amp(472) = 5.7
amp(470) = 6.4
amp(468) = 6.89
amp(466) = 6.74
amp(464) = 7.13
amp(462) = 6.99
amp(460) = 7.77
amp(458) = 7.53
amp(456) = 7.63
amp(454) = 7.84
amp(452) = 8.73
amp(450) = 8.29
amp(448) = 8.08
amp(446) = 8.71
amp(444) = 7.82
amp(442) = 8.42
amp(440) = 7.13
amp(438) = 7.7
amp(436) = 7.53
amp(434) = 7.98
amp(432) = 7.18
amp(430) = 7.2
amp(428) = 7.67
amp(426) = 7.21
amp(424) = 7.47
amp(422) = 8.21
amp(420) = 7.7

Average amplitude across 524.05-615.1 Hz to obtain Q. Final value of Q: 8.3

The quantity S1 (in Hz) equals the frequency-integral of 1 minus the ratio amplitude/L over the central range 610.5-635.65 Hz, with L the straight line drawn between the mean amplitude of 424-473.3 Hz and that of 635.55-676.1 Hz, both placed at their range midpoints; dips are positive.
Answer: 8.7 Hz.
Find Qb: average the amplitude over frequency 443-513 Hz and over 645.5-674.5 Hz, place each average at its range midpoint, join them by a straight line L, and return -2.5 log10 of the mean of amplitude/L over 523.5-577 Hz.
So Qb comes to -0.07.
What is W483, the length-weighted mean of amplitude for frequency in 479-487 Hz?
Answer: 4.77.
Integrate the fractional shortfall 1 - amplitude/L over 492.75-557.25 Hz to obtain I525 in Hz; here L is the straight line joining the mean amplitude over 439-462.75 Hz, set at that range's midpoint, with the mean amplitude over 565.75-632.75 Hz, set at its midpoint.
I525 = 6.7 Hz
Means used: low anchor 7.92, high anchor 7.94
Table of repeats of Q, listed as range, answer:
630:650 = 7.48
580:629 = 7.85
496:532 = 7.18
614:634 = 5.02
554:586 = 8.35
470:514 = 5.63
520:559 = 7.49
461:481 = 6.01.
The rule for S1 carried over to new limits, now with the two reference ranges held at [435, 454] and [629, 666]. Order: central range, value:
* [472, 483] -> 4.0 Hz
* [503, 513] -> 1.5 Hz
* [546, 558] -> 1.5 Hz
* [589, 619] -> -2.8 Hz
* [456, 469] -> 1.3 Hz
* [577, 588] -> -2.2 Hz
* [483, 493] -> 3.9 Hz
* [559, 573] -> -0.1 Hz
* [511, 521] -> 0.4 Hz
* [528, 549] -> 0.9 Hz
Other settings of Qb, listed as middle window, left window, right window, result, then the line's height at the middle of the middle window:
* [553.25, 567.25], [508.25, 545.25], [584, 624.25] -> 0.10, 7.86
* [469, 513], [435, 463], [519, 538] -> 0.38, 7.94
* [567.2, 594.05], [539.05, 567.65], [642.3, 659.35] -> -0.22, 7.49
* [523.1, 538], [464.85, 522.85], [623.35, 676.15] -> -0.24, 6.41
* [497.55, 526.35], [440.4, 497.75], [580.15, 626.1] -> -0.02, 6.95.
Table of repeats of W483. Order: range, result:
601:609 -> 9.34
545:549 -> 6.82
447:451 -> 8.18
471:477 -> 5.41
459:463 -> 7.38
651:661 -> 8.29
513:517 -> 7.78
